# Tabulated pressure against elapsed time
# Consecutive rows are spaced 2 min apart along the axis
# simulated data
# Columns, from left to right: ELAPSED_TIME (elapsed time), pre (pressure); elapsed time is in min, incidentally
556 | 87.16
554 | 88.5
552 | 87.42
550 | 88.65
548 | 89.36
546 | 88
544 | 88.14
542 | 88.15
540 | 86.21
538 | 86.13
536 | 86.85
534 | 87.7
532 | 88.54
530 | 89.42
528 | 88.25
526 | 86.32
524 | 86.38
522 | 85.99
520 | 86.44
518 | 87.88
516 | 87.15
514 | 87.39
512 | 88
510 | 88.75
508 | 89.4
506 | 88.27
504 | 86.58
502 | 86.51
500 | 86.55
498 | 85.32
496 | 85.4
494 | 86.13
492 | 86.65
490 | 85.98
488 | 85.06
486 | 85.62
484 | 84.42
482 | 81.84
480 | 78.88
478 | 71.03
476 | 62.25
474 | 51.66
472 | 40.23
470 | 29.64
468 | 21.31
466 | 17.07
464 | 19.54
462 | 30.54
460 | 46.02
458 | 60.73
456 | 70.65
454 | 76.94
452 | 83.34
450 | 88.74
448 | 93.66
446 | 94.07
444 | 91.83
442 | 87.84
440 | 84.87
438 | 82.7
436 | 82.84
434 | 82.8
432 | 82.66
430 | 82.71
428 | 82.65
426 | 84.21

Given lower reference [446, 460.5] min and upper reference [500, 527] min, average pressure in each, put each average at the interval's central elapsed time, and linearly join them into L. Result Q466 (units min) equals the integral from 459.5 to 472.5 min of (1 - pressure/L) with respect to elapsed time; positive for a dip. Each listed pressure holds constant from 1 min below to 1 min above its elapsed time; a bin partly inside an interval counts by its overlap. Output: 8.4 min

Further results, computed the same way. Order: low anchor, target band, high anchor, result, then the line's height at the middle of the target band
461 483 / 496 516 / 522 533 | -4.5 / 71.4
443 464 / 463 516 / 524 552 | 4.8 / 78.2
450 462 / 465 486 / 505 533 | 5.2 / 72.9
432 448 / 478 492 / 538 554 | 0.7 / 87.3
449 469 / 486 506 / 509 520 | -2.8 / 75.6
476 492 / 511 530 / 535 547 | -0.5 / 85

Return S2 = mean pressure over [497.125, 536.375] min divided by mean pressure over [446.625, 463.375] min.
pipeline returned 1.28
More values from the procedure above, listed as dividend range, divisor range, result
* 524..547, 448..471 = 1.70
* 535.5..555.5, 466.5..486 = 1.51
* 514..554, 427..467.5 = 1.22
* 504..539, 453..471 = 2.12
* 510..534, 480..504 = 1.03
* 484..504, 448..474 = 1.70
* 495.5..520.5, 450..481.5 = 1.67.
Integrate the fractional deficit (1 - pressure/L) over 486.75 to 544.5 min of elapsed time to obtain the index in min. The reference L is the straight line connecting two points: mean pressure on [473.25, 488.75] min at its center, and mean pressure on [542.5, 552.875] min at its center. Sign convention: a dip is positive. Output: -3.61 min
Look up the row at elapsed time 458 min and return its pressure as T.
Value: 60.73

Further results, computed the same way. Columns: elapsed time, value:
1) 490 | 85.98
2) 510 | 88.75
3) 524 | 86.38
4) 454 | 76.94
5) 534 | 87.7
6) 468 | 21.31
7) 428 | 82.65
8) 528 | 88.25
